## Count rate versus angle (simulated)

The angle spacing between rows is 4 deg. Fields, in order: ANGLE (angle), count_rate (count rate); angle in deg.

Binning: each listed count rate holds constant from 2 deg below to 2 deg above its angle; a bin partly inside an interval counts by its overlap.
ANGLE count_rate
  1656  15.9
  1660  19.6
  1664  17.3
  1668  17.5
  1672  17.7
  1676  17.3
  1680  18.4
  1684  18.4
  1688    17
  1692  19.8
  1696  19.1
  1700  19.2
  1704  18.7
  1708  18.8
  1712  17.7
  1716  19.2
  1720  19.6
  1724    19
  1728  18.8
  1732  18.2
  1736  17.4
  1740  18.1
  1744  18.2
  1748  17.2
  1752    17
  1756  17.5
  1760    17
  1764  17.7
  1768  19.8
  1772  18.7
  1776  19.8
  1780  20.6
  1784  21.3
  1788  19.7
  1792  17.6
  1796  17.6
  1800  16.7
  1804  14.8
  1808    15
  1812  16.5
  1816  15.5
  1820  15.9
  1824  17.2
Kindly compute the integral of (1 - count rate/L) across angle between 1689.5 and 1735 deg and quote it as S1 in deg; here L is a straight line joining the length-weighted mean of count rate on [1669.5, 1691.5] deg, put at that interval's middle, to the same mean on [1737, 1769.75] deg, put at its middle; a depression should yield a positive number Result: -2.6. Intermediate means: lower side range 17.9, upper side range 17.8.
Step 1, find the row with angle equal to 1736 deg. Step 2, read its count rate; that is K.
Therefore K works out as 17.4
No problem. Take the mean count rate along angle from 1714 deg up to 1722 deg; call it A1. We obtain 19.4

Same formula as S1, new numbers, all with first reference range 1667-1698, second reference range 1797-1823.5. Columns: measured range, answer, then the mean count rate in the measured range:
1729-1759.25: -1.1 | 17.7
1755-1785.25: -4.5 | 19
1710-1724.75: -1.1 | 18.9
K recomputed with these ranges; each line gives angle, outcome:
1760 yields 17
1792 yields 17.6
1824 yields 17.2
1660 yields 19.6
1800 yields 16.7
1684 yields 18.4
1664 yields 17.3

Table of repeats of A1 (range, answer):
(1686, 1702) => 18.8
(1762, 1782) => 19.3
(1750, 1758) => 17.2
